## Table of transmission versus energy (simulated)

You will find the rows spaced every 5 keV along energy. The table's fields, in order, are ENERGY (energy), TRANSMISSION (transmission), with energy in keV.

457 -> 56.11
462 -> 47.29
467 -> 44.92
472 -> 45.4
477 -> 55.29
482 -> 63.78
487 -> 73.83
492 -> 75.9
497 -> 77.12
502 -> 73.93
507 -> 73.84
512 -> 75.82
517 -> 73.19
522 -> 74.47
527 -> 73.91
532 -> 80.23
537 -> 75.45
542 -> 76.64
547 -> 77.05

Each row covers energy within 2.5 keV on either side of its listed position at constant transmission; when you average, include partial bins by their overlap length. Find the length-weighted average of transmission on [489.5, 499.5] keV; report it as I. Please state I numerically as 76.5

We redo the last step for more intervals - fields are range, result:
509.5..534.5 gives 75.5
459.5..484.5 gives 51.3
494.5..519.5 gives 74.8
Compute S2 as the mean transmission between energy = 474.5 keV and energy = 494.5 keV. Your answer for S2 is 67.2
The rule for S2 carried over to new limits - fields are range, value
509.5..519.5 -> 74.5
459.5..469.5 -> 46.1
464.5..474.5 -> 45.2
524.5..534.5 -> 77.1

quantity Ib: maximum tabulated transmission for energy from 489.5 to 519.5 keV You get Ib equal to 77.12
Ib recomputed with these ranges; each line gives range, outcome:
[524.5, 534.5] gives 80.23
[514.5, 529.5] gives 74.47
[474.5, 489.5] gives 73.83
